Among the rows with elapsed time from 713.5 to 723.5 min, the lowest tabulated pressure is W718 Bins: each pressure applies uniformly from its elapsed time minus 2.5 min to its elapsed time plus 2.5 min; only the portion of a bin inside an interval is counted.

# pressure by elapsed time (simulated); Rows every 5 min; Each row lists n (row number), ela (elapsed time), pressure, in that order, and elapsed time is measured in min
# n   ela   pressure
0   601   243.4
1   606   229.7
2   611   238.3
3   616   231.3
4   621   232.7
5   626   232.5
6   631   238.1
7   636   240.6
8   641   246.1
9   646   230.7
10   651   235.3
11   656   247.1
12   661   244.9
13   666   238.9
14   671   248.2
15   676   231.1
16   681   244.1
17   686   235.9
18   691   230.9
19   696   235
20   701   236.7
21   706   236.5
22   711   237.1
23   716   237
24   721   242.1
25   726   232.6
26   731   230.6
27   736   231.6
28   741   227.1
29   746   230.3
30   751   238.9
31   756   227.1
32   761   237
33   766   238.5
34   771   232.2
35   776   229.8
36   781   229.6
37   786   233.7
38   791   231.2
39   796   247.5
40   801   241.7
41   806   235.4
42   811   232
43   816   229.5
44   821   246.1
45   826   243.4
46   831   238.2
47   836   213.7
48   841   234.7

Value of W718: 237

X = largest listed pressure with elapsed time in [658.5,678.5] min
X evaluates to 248.2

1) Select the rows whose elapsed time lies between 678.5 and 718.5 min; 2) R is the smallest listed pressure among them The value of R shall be 230.9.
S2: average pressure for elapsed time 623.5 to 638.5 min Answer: 237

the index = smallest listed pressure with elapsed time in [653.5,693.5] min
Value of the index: 230.9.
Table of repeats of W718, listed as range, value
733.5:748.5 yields 227.1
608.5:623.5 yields 231.3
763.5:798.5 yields 229.6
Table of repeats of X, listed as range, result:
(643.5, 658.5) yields 247.1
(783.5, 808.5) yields 247.5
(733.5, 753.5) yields 238.9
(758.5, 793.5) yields 238.5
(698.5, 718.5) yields 237.1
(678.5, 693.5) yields 244.1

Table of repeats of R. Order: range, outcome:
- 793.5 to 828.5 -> 229.5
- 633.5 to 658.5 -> 230.7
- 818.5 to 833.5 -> 238.2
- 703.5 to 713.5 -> 236.5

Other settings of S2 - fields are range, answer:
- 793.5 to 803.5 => 245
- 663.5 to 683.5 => 241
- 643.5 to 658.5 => 238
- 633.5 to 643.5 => 243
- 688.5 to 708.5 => 235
